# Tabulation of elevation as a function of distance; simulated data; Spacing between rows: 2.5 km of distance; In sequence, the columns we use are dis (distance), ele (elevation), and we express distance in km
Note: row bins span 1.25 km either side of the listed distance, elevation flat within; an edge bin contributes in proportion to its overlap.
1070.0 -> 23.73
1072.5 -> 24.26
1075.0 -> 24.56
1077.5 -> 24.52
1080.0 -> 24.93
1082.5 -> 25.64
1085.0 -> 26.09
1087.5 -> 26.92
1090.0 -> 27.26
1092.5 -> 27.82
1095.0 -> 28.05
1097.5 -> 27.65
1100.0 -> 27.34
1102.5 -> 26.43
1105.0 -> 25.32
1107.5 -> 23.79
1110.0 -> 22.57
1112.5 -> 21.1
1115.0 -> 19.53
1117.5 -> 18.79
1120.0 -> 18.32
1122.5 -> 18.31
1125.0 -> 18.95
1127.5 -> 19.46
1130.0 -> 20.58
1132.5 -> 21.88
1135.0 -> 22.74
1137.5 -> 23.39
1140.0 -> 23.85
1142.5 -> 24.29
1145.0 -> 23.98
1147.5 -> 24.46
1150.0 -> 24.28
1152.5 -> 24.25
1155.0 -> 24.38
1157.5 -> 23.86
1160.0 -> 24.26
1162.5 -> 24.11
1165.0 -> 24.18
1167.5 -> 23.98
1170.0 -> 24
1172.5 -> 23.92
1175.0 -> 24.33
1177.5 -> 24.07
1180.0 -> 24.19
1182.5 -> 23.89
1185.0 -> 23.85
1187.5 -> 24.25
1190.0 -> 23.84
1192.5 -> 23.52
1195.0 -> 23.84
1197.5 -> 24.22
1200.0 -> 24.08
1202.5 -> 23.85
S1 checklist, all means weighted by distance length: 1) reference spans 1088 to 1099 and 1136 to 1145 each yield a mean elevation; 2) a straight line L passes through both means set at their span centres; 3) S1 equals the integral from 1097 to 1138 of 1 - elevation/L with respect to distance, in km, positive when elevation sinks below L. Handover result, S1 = 5.9 km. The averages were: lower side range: 27.6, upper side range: 23.8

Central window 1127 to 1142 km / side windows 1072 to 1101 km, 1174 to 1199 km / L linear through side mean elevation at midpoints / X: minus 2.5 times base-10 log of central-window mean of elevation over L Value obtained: 0.14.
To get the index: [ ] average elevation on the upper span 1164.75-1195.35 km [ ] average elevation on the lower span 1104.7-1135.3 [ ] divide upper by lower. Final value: 1.16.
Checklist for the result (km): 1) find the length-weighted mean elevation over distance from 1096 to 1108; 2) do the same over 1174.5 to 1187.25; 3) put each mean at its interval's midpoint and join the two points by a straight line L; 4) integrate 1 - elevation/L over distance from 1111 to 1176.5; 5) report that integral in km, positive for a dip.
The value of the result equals 6.7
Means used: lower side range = 26.3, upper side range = 24.1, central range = 22.5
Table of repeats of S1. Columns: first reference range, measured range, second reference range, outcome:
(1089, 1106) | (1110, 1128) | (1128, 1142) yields 3.7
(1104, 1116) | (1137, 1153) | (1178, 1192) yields -0.6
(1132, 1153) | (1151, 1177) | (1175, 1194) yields -0.3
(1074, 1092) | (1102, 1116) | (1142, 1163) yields 1.2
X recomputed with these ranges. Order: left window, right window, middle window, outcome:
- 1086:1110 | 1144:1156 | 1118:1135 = 0.27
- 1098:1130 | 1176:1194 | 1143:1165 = -0.06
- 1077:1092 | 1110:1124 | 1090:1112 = -0.15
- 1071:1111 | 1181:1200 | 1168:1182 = 0.01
